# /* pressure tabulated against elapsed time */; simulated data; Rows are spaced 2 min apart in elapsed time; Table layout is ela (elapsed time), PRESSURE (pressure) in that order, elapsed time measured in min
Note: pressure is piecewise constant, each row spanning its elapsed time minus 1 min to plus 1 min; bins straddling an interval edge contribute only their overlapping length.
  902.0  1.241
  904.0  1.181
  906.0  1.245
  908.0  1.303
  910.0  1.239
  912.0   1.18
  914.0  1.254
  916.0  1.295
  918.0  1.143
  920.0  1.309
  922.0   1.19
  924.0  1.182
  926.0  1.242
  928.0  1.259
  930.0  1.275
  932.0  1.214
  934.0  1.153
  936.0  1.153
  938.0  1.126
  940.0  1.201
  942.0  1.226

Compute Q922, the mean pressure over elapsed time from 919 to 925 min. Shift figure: 1.23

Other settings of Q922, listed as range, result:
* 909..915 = 1.22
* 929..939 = 1.18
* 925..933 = 1.25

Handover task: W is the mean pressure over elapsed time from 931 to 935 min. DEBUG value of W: 1.18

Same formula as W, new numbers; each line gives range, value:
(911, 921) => 1.24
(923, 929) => 1.23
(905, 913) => 1.24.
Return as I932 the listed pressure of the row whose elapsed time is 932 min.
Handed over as 1.214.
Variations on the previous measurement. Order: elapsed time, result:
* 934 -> 1.153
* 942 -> 1.226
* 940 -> 1.201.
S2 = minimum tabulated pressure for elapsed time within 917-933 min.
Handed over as 1.143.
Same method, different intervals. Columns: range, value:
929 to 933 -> 1.214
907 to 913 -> 1.18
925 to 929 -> 1.242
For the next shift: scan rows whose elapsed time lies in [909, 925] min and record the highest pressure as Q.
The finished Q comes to 1.309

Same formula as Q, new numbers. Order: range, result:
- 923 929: 1.259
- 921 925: 1.19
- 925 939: 1.275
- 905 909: 1.303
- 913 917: 1.295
